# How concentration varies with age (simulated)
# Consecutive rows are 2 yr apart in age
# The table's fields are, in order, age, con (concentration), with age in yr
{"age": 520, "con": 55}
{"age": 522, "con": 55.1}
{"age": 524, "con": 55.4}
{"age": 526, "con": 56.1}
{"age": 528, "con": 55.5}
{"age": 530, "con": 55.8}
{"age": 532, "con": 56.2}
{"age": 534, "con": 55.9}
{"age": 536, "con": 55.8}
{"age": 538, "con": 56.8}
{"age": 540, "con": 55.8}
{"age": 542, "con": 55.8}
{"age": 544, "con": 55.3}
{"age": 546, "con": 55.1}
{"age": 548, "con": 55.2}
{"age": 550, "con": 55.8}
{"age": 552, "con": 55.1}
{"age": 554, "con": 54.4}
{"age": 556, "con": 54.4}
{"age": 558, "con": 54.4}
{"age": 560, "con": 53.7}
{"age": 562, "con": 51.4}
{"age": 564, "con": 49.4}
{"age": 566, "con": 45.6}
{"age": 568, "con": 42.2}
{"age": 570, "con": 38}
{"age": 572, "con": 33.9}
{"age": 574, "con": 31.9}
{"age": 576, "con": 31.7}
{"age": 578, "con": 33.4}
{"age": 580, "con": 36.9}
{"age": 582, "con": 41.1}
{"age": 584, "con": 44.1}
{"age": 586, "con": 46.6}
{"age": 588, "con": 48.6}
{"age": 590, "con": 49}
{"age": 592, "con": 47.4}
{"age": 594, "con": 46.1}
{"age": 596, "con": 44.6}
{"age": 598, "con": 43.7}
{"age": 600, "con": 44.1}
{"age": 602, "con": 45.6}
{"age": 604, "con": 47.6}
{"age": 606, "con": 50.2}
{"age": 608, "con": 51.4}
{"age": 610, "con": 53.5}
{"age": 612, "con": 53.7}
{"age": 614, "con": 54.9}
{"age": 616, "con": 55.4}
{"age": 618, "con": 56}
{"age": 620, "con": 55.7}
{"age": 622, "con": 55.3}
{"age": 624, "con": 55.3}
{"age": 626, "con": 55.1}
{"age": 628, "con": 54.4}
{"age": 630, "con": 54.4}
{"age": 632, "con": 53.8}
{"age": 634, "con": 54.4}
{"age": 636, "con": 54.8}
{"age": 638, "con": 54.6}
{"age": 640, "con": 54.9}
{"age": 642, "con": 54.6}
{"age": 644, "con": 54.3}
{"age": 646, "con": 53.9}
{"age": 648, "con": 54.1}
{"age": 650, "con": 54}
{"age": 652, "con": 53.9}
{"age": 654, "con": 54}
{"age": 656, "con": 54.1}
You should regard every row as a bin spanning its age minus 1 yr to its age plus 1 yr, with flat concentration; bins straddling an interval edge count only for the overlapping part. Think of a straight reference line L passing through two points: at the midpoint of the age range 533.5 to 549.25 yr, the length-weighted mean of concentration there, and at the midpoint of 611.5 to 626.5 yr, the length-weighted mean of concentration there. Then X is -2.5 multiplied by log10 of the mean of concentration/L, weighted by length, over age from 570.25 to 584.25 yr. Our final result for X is 0.475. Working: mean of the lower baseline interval 55.7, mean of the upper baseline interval 55.2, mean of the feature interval 35.8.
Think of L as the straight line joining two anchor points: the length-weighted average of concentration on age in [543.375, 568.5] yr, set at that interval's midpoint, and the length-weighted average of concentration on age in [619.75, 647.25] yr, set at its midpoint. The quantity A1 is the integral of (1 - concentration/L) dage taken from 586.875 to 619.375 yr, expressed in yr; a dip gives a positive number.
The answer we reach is 2.6 yr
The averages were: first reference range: 52.6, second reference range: 54.6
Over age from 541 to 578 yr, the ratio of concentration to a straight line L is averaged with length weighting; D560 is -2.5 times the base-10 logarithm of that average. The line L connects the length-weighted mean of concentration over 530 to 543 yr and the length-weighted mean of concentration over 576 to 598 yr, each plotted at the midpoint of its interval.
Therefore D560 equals 0.05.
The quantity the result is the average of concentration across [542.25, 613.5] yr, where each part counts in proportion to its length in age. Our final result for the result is 47.2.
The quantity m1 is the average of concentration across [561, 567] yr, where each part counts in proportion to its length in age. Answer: 48.8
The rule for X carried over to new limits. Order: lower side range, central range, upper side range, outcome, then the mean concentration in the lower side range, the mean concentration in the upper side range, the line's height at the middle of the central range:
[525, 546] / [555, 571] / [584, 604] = 0.06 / 55.9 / 46.2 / 51.3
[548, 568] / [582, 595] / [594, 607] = 0.03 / 52.3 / 46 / 47.8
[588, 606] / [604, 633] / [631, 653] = -0.08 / 46.4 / 54.3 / 50.2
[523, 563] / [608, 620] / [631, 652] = 0.00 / 55.2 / 54.3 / 54.6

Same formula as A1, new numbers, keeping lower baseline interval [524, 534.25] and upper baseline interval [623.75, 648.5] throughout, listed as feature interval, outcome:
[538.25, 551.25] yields 0.02 yr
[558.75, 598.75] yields 8.83 yr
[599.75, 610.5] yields 1.18 yr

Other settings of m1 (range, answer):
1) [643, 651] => 54.1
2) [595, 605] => 45.1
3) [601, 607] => 47.8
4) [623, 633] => 54.6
